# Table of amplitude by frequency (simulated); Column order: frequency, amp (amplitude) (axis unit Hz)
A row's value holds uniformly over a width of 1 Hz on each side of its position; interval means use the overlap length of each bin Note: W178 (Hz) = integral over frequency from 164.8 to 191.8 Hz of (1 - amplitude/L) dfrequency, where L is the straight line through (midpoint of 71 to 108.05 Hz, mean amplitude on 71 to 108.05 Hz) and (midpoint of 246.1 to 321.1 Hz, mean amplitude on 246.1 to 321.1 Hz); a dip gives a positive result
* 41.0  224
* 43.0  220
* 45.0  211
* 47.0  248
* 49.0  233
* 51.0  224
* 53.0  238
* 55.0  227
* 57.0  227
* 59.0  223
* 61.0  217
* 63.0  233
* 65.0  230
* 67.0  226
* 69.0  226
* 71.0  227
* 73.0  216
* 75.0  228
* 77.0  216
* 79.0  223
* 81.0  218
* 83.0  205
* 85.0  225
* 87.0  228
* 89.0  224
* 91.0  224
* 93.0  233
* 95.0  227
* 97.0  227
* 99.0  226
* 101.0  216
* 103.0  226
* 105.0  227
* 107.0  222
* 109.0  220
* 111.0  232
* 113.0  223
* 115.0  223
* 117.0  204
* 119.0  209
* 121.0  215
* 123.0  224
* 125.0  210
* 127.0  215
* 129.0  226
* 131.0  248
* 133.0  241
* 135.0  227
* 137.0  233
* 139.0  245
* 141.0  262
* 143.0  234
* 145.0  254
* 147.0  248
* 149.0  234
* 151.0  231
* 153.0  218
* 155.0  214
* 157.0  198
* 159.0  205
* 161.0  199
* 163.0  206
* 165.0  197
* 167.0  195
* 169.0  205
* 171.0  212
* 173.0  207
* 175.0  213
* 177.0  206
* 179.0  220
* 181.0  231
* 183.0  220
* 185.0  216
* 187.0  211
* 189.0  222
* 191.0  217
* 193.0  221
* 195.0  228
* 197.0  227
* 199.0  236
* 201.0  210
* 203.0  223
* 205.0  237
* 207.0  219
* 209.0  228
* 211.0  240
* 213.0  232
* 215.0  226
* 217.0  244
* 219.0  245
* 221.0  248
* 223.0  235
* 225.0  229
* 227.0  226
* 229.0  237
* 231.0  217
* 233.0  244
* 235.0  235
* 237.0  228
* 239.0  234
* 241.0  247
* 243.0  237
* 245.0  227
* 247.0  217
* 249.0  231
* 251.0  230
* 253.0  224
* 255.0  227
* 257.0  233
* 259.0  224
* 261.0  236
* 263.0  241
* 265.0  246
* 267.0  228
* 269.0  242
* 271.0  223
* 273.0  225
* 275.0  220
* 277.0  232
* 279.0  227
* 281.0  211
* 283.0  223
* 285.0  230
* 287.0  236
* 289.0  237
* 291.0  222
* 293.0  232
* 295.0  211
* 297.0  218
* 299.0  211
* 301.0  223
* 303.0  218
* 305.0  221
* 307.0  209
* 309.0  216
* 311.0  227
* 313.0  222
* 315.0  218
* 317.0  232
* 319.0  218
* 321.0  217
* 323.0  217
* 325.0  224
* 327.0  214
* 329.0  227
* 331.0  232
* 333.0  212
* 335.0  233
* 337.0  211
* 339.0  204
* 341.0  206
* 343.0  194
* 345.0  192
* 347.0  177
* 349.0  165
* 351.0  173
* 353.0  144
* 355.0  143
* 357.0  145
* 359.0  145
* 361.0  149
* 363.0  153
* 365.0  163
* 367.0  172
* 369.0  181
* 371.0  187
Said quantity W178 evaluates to 1.37 Hz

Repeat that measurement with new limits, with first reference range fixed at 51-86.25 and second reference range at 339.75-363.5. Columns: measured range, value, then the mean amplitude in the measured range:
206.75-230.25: -5.00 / 234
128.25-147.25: -2.90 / 242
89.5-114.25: -0.93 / 225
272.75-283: -2.36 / 223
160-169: 0.19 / 200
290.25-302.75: -2.96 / 219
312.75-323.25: -2.90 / 221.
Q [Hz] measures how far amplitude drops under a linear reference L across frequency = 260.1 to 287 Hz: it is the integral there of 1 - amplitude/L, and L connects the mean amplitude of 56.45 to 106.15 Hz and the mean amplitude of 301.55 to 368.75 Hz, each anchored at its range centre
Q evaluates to -3.49 Hz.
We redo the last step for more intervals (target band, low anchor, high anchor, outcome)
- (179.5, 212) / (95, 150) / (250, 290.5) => 0.7 Hz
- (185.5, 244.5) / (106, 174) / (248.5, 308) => -1.6 Hz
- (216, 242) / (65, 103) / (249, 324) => -1.3 Hz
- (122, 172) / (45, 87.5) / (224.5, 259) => 1.0 Hz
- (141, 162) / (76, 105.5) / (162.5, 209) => -0.6 Hz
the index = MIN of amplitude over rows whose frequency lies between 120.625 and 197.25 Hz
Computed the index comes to 195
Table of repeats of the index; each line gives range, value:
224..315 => 209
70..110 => 205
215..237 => 217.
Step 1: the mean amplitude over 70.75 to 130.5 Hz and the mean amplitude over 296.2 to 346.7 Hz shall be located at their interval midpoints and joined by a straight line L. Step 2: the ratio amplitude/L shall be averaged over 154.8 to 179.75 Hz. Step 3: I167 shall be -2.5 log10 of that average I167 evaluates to 0.07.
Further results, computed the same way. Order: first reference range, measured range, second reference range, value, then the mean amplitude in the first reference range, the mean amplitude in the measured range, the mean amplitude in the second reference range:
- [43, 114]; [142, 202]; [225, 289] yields 0.05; 225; 218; 230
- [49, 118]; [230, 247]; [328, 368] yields -0.17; 224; 233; 182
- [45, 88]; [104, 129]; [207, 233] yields 0.04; 225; 219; 234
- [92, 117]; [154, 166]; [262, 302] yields 0.11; 224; 203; 227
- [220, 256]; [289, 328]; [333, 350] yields -0.05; 232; 220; 199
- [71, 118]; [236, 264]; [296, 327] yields -0.05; 222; 231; 219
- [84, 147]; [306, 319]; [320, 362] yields -0.13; 228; 220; 192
